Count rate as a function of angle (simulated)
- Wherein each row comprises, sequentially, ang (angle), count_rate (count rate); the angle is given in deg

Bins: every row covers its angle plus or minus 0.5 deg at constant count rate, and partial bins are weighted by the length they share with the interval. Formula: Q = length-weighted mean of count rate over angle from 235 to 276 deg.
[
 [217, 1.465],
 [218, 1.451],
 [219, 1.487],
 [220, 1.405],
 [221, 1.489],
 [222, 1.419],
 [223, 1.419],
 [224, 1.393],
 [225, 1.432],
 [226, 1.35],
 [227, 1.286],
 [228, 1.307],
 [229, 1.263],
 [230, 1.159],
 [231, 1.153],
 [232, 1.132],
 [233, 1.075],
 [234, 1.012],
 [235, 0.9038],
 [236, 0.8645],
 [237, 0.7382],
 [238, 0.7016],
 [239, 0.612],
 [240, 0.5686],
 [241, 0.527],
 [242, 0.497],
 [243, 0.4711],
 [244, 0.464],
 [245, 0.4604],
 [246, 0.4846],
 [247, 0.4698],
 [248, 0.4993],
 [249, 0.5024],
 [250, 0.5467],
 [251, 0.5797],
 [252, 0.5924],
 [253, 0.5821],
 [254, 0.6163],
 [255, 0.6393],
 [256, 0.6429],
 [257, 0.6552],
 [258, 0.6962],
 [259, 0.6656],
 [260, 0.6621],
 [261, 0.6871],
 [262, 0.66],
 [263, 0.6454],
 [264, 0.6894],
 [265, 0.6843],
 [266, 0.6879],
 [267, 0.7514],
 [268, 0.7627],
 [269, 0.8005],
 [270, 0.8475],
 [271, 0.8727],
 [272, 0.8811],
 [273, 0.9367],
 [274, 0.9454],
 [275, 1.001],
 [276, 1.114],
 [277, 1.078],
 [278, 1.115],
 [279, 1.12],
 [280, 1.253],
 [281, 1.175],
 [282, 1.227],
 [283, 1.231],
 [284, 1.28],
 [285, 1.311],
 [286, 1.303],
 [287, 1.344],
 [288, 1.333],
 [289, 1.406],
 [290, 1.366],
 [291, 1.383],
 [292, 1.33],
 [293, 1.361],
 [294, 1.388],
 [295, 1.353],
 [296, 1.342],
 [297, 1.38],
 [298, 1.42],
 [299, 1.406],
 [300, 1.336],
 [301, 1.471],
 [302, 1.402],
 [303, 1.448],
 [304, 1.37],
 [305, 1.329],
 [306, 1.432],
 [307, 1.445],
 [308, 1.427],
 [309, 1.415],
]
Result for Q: 0.673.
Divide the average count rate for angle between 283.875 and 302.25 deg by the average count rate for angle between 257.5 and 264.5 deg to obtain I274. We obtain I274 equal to 2.0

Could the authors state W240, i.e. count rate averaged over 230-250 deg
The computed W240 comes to 0.699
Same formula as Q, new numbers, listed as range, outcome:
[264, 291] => 1.07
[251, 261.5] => 0.641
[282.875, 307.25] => 1.37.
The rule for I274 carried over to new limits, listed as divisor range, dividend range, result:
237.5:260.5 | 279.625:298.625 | 2.32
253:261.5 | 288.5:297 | 2.09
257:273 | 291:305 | 1.88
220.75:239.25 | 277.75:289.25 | 1.10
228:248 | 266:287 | 1.36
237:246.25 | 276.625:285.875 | 2.21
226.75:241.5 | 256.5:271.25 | 0.75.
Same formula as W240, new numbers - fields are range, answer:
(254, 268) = 0.675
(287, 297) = 1.36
